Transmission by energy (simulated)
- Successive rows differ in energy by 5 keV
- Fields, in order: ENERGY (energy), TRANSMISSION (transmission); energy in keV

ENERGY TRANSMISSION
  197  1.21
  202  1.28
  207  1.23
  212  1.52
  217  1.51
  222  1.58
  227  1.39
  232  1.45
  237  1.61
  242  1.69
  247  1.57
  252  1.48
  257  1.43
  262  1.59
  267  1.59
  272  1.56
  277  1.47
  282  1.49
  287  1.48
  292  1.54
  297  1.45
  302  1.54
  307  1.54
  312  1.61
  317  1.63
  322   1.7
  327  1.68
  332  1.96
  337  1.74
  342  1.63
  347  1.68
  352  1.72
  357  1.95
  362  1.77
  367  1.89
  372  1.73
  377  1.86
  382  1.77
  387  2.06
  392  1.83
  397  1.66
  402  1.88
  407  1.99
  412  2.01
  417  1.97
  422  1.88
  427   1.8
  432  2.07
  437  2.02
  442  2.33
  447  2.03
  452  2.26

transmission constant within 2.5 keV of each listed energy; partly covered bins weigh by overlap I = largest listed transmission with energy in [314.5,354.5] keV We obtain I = 1.96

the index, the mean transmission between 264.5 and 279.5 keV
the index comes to 1.54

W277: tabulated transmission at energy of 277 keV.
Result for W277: 1.47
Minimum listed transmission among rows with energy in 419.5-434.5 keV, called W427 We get 1.8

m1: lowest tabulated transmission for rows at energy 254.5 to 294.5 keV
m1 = 1.43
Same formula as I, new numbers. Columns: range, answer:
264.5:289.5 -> 1.59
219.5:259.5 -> 1.69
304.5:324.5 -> 1.7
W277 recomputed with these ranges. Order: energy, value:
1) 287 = 1.48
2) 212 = 1.52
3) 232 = 1.45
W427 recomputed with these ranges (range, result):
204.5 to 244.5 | 1.23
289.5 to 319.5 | 1.45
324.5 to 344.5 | 1.63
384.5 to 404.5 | 1.66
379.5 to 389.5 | 1.77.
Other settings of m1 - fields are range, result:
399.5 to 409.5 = 1.88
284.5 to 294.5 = 1.48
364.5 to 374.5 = 1.73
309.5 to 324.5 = 1.61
